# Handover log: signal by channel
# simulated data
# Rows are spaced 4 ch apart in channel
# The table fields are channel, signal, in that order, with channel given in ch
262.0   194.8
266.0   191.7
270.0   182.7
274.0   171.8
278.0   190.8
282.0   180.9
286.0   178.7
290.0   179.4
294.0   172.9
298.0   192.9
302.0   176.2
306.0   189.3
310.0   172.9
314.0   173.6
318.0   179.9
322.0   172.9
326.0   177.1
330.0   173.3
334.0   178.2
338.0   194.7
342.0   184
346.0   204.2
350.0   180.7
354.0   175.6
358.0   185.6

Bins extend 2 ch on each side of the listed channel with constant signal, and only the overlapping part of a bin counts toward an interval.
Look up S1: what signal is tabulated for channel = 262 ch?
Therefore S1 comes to 194.8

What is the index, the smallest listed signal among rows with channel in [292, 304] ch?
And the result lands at 172.9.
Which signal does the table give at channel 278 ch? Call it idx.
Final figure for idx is 190.8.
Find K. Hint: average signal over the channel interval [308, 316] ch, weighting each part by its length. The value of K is 173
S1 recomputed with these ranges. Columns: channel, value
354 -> 175.6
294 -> 172.9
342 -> 184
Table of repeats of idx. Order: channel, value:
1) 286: 178.7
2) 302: 176.2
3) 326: 177.1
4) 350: 180.7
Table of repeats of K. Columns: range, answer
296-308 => 186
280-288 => 180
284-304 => 180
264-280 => 184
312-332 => 175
